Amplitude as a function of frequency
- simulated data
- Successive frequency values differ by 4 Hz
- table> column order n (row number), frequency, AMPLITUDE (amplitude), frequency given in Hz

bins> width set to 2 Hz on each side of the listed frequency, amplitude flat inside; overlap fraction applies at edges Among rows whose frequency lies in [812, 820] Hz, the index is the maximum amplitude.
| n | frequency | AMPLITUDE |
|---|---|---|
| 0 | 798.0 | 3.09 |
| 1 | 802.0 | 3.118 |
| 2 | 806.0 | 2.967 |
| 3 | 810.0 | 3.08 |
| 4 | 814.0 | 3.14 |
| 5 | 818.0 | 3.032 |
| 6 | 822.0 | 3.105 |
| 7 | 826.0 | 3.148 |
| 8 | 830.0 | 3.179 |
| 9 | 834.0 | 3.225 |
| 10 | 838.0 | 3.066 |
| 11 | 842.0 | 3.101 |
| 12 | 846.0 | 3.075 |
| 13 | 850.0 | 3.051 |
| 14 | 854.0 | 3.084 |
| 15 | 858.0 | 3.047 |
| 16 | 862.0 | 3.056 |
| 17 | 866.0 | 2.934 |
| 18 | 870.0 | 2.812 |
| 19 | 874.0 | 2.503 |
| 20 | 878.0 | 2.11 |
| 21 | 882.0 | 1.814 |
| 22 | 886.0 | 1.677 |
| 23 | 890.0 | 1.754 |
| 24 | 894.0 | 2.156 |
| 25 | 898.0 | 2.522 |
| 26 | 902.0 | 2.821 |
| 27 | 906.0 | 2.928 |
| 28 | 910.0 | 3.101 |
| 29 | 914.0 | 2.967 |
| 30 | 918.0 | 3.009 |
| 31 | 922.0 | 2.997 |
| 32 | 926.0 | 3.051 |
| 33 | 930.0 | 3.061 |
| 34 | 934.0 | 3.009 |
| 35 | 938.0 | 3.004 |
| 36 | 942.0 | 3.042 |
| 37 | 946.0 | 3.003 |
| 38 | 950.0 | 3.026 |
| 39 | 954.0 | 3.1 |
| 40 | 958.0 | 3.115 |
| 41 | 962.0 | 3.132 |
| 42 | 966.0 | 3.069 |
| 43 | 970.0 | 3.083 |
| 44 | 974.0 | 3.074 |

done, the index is 3.14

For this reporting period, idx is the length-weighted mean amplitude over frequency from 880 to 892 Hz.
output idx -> 1.75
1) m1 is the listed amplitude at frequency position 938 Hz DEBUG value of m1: 3.004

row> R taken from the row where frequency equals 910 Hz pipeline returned 3.101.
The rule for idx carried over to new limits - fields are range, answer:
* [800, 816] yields 3.08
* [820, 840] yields 3.14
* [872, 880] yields 2.31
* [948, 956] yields 3.06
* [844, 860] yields 3.06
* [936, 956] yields 3.03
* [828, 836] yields 3.2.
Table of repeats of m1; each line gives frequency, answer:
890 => 1.754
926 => 3.051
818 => 3.032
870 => 2.812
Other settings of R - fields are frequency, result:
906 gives 2.928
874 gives 2.503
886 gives 1.677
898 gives 2.522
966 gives 3.069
